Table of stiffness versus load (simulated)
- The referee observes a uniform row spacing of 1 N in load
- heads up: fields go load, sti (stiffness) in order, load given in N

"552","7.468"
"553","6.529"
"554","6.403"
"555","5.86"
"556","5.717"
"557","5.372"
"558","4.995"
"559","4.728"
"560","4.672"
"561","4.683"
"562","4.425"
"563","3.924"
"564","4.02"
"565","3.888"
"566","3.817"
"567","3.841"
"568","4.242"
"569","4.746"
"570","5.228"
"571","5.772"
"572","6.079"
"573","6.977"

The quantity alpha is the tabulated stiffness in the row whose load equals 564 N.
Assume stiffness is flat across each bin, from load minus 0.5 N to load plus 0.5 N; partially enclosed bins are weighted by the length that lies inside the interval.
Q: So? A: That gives 4.02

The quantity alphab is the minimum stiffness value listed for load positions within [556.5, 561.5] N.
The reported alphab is 4.672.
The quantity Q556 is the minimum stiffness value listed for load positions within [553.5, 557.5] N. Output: 5.372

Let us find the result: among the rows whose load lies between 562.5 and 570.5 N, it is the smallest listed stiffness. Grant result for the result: 3.817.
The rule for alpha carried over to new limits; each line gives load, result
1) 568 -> 4.242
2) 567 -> 3.841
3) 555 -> 5.86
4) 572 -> 6.079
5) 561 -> 4.683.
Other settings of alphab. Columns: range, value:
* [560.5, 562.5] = 4.425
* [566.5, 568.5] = 3.841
